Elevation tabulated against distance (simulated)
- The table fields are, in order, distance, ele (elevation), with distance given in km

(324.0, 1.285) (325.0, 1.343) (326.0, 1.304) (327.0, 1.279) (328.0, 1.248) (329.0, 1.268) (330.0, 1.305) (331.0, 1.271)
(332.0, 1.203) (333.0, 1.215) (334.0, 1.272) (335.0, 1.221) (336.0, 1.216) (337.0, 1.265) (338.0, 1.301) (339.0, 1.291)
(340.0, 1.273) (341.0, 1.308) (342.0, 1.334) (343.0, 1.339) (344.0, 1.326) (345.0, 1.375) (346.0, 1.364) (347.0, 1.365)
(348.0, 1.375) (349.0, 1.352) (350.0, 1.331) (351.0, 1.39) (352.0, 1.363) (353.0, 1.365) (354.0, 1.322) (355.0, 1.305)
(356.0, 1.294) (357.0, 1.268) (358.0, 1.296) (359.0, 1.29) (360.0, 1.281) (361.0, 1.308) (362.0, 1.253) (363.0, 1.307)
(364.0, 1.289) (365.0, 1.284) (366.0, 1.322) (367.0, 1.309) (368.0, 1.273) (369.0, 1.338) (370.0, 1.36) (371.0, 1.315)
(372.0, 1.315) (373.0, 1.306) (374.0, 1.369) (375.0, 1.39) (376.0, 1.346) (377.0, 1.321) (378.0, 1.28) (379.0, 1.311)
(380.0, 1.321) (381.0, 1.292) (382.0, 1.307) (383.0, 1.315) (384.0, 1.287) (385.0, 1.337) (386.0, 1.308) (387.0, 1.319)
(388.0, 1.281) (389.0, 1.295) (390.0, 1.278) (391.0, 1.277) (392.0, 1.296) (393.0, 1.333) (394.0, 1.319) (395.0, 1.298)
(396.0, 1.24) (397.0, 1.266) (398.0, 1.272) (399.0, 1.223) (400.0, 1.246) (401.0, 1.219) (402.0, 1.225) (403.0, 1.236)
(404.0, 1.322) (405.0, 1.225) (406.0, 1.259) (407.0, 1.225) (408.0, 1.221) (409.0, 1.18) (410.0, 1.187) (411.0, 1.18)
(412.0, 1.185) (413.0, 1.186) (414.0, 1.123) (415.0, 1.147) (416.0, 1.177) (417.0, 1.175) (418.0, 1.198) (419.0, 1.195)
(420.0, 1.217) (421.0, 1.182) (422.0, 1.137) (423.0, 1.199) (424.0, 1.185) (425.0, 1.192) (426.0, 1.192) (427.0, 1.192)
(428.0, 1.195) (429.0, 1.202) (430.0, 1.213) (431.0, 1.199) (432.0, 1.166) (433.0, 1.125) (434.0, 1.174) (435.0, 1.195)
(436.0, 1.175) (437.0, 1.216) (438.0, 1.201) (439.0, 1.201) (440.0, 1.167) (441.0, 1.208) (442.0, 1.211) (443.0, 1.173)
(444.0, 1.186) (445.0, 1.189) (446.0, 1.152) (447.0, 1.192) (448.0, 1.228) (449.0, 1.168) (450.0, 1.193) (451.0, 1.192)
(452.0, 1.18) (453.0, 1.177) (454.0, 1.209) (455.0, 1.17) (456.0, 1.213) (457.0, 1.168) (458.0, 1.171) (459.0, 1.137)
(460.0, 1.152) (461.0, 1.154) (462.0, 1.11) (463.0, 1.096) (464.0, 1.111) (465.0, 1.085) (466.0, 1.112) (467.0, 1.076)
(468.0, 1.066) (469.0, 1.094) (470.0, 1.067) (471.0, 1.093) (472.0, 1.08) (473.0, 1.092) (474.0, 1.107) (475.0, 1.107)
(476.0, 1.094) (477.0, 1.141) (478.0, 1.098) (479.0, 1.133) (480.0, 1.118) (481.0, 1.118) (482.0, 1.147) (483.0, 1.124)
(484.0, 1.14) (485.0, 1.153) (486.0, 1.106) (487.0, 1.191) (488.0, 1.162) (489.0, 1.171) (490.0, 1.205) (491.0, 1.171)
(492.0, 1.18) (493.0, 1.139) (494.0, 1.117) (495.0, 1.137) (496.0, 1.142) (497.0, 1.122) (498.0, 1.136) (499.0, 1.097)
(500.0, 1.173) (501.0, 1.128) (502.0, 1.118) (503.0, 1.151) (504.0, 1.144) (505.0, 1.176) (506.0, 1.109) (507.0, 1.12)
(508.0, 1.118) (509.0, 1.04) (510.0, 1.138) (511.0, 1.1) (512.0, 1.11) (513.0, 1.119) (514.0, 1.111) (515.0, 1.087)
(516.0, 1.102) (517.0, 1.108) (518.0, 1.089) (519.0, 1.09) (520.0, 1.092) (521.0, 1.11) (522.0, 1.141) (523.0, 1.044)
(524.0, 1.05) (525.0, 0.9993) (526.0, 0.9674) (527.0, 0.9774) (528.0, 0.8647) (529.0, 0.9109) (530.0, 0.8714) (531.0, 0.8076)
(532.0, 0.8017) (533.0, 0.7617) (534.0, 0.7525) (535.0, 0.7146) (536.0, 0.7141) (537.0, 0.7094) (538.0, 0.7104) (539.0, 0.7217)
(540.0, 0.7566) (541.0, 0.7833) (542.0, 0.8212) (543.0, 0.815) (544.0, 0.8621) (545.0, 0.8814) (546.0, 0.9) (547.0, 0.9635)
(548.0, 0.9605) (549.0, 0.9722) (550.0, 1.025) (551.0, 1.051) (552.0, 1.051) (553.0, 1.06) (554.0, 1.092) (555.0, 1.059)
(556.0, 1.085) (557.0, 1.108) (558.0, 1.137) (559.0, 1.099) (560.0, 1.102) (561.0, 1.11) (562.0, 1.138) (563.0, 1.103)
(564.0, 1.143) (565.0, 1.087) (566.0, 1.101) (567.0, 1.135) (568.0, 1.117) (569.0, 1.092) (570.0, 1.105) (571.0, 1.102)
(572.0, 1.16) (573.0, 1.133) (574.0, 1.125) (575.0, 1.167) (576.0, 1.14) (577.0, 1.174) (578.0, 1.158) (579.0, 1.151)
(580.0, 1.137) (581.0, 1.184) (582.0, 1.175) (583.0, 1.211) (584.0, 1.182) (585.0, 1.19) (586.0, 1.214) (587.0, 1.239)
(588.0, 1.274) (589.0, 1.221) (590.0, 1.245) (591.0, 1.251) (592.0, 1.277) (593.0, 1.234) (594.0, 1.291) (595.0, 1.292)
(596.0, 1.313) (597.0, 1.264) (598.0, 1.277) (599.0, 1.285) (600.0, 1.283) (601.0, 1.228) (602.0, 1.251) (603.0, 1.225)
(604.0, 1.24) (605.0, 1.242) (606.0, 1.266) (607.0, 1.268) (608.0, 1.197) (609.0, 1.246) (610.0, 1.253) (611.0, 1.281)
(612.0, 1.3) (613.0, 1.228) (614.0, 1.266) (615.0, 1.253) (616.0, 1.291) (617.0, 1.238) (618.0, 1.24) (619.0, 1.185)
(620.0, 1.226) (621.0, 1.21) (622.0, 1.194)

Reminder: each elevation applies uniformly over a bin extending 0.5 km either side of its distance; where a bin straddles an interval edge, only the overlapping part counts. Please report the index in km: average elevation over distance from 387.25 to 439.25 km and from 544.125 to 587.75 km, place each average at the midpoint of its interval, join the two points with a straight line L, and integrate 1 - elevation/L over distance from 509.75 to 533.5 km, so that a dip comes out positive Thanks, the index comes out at 2.5 km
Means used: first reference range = 1.22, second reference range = 1.1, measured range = 1.02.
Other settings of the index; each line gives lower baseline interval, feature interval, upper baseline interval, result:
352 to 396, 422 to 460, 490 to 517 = 0.9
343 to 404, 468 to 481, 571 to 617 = 1.7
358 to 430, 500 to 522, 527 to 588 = -0.6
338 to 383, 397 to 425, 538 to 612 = 1.5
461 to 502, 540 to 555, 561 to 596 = 2.8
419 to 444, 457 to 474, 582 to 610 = 1.3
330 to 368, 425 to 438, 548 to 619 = 0.8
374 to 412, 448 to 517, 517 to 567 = -2.8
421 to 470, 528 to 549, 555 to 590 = 6.1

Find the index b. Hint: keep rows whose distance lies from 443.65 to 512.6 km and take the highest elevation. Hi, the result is 1.228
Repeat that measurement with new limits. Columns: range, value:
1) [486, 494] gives 1.205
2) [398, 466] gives 1.322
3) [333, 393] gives 1.39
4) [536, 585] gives 1.211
